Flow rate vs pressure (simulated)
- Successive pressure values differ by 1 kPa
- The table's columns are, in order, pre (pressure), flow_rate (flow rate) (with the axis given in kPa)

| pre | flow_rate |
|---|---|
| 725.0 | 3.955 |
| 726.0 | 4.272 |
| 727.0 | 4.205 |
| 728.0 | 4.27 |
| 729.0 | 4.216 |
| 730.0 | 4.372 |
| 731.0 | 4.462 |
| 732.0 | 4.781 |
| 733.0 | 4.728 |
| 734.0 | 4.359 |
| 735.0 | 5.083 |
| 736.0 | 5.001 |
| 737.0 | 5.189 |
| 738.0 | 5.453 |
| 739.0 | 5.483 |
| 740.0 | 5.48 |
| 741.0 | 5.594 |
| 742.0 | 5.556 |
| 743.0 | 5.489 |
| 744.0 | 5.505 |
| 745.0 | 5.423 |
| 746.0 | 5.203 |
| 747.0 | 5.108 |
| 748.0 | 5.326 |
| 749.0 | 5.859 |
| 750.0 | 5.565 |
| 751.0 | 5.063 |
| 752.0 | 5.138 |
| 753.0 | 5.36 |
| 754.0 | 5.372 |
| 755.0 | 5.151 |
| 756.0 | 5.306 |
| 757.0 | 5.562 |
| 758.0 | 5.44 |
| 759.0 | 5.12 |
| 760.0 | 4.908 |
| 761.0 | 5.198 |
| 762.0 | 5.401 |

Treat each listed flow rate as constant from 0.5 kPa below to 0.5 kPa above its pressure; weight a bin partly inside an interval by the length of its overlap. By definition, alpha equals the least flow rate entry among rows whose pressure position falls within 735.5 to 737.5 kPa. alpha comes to 5.001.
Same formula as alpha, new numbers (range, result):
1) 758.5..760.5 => 4.908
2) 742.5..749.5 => 5.108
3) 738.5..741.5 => 5.48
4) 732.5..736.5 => 4.359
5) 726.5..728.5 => 4.205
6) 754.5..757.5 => 5.151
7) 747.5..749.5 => 5.326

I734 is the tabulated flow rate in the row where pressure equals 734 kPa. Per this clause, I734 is 4.359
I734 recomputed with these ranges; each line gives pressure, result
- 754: 5.372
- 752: 5.138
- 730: 4.372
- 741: 5.594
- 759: 5.12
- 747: 5.108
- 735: 5.083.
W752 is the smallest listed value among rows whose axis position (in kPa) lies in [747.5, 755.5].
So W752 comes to 5.063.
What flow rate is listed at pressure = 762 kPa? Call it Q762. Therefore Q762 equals 5.401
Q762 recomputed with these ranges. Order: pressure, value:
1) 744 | 5.505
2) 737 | 5.189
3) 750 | 5.565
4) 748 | 5.326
